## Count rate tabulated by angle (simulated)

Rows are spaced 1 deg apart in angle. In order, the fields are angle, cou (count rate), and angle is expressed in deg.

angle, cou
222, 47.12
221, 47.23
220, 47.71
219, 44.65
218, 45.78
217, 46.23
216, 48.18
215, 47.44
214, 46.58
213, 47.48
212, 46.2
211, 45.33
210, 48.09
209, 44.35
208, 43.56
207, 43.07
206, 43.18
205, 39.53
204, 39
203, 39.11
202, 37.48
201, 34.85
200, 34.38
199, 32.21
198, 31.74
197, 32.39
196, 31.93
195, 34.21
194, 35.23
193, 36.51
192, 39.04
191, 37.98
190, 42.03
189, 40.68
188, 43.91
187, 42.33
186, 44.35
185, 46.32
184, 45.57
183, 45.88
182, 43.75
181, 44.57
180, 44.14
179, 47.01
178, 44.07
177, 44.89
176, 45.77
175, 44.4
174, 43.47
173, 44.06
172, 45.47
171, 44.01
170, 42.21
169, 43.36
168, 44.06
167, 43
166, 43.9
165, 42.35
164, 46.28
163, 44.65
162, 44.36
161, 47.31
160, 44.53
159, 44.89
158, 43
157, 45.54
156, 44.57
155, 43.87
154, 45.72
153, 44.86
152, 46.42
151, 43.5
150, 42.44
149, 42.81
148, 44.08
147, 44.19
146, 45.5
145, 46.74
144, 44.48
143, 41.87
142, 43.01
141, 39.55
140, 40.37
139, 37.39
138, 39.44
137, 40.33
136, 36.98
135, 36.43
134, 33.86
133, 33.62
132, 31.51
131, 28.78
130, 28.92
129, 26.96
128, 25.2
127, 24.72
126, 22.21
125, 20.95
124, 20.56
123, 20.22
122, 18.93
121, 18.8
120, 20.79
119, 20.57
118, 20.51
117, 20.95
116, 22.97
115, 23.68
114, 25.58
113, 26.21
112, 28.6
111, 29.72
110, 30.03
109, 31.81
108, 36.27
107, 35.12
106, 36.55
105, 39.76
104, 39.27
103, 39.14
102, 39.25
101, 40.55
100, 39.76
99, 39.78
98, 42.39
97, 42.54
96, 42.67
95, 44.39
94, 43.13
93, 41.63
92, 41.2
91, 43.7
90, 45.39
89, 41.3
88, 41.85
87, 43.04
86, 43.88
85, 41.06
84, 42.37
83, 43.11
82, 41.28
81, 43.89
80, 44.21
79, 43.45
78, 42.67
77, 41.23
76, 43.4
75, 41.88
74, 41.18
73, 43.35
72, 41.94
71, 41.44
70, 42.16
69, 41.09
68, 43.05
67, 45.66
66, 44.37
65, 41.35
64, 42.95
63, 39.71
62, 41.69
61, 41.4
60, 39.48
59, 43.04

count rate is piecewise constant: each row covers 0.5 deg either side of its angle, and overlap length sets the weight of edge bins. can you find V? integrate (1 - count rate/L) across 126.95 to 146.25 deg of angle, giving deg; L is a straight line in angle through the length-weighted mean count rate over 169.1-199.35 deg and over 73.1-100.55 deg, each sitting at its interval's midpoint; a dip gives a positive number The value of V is 2.52 deg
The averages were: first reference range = 42.5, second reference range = 41.4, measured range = 36.4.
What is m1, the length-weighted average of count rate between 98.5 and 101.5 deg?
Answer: 40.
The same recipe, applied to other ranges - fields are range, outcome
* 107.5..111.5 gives 32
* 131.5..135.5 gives 33.9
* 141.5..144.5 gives 43.1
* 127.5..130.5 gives 27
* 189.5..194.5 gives 38.2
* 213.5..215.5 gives 47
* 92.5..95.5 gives 43.1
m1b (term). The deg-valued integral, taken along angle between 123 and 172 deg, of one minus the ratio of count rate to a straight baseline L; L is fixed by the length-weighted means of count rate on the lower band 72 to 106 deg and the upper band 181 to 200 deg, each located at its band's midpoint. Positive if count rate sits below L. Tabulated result 1.2 deg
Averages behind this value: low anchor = 42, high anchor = 39.2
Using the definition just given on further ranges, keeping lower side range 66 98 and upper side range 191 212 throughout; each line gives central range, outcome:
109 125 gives 7.0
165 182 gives -2.1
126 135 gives 2.6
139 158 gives -1.6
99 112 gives 1.7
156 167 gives -1.3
